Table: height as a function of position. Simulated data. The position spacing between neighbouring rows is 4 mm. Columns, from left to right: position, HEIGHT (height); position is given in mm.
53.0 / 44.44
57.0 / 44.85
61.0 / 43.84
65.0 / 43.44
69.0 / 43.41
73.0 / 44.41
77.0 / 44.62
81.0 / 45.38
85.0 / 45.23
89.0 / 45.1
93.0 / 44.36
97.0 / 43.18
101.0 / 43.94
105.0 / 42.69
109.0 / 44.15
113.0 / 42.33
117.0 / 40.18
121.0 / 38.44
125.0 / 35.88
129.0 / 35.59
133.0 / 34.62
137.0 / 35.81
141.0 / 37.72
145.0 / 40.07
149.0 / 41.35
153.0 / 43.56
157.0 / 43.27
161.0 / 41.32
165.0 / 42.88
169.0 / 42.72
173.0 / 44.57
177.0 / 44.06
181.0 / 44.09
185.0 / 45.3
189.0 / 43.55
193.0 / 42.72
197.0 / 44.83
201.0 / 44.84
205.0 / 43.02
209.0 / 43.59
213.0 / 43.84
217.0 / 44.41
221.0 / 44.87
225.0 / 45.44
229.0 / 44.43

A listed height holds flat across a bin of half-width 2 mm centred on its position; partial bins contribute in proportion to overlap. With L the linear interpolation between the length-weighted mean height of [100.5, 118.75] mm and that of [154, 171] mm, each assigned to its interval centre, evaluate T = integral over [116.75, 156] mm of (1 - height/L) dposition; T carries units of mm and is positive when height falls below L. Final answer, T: 3.9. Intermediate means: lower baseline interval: 42.6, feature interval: 38.4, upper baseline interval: 42.6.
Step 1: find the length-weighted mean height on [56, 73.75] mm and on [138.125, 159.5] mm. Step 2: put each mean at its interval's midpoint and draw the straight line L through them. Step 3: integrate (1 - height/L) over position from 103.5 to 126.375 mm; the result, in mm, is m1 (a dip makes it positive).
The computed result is 0.8 mm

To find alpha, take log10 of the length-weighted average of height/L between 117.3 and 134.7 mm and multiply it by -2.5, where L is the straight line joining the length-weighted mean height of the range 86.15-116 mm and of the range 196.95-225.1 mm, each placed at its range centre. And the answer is 0.20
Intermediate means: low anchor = 43.6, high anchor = 44.2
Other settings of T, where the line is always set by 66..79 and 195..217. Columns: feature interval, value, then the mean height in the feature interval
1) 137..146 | 1.22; 38.1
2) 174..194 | 0.01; 44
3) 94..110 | 0.21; 43.5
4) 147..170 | 0.82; 42.5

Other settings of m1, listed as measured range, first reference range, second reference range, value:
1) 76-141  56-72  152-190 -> 3.8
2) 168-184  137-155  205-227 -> -0.8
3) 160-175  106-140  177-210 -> -0.4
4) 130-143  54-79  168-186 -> 2.4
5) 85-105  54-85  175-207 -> 0.1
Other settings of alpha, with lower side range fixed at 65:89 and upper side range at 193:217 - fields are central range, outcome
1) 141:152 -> 0.098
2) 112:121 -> 0.099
